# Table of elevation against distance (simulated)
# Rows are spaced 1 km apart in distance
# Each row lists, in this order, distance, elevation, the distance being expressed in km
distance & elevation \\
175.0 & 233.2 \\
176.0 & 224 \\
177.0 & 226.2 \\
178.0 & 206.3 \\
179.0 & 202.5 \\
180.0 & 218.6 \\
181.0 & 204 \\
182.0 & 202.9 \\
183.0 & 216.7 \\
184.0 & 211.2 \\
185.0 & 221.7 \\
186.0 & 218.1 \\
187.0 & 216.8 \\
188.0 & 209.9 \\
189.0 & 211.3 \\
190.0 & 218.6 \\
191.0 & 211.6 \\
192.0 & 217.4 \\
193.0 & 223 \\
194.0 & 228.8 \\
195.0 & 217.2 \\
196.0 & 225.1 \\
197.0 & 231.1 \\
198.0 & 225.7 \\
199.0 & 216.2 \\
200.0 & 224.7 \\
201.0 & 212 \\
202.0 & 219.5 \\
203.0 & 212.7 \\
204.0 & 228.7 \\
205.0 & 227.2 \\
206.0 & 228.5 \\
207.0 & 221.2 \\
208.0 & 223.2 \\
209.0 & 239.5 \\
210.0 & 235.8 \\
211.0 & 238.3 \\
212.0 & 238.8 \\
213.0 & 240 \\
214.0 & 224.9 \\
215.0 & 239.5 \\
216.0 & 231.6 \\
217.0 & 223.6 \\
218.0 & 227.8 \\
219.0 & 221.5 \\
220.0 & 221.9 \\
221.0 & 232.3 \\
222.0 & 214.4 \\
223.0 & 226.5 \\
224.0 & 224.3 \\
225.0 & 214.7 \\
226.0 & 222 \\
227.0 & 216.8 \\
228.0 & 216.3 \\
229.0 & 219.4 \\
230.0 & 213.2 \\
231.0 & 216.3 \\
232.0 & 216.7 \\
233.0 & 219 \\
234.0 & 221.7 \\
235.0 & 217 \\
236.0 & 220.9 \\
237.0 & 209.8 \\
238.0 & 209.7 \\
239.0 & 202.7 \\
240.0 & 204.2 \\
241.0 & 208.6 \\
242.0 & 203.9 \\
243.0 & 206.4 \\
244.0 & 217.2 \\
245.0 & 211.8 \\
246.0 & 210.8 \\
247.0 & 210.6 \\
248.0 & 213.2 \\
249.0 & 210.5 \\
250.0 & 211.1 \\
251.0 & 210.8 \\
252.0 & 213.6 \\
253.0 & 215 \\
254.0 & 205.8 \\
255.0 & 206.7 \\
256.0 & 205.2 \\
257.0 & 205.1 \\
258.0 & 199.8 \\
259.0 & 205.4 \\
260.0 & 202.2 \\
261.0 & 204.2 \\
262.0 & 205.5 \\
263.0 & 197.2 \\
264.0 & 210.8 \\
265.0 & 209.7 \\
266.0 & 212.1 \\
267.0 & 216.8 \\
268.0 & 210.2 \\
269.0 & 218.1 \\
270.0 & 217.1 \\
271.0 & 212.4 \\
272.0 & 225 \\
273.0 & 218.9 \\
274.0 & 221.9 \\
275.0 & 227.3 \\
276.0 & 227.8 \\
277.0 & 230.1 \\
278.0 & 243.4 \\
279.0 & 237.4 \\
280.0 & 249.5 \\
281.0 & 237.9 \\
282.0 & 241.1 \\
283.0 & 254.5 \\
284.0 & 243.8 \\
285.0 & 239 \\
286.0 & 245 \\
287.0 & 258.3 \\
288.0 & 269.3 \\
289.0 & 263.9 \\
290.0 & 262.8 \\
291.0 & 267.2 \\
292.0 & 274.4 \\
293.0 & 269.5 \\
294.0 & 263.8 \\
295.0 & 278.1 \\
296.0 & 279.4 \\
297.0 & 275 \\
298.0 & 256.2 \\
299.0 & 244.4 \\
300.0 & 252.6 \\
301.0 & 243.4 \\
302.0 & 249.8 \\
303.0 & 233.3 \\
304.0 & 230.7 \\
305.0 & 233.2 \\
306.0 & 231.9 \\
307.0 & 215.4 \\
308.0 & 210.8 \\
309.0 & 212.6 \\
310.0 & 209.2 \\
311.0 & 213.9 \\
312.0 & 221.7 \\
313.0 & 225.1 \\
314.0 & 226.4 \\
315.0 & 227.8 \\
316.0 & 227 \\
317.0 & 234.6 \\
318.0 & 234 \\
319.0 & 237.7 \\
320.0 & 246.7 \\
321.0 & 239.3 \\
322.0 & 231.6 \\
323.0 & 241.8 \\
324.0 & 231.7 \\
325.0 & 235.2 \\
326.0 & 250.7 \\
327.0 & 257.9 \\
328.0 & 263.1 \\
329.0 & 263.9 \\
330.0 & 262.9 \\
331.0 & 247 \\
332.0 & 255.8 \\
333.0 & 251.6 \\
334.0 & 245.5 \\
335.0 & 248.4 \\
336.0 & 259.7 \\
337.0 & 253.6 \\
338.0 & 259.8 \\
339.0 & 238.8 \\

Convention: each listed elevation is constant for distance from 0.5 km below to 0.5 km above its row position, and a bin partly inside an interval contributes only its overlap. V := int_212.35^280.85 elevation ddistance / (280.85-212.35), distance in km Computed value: 217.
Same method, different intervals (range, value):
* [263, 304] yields 242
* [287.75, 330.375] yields 244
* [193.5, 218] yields 227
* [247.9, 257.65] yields 209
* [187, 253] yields 220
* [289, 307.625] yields 253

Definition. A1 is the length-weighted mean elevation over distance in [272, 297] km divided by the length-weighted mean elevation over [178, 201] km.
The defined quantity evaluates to 1.2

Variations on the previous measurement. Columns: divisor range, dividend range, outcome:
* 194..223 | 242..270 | 0.92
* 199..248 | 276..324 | 1.10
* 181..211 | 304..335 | 1.07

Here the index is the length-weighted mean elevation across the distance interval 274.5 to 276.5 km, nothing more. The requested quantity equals 228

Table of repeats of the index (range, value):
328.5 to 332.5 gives 257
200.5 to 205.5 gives 220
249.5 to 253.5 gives 213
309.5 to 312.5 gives 215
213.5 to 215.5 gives 232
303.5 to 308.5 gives 224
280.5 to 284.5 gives 244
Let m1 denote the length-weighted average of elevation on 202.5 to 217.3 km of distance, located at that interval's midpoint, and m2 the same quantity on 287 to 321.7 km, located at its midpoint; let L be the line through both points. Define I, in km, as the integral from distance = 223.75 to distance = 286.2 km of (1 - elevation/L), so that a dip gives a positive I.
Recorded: 5.1 km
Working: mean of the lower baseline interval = 230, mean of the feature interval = 217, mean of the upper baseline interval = 243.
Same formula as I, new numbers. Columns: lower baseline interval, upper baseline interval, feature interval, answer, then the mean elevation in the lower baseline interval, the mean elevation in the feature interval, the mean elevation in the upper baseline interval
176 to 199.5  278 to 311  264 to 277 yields 1.20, 217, 218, 247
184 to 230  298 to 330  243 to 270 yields 2.32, 223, 209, 236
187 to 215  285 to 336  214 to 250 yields 2.03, 224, 217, 245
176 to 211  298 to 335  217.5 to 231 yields 0.20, 220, 221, 238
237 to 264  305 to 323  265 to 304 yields -4.52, 208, 243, 227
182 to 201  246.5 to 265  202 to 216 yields -0.96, 219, 230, 207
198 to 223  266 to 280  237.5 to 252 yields 1.01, 227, 210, 224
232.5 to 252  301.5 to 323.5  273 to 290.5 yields -1.76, 212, 244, 229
